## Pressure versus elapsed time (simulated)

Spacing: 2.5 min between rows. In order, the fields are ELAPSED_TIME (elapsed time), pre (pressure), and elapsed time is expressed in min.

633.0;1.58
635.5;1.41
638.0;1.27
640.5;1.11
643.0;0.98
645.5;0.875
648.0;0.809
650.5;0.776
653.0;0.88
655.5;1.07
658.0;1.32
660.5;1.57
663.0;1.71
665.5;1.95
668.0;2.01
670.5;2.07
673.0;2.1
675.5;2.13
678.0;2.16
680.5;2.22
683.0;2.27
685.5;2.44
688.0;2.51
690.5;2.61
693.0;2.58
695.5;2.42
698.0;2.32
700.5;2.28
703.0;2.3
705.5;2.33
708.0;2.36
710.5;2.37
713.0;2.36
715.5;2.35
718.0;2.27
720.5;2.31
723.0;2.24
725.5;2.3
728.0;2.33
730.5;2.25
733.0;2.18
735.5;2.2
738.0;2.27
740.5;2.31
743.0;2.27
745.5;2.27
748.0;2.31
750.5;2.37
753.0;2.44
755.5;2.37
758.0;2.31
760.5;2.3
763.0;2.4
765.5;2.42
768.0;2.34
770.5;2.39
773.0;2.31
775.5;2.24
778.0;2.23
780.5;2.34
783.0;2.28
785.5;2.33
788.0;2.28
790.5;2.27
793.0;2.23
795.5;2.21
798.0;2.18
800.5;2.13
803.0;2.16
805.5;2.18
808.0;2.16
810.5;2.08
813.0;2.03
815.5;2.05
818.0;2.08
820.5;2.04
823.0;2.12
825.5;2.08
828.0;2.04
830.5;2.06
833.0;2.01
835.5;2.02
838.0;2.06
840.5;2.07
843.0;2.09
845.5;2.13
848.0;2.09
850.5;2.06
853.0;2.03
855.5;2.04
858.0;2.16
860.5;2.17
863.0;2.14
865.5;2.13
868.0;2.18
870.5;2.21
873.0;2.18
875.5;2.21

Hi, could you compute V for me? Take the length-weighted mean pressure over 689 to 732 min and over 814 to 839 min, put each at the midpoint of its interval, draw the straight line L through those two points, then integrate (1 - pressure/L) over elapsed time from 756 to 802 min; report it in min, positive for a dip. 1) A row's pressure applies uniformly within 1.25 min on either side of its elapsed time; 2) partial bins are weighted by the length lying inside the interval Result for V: -2.36 min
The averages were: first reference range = 2.35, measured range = 2.29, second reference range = 2.06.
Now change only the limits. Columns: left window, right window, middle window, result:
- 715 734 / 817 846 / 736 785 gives -2.6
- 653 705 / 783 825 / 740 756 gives -1.6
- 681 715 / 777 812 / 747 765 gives -0.6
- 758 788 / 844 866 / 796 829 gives 1.7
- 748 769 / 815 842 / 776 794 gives -0.2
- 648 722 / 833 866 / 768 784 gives -1.8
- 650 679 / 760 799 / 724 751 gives -2.7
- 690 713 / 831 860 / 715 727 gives 0.3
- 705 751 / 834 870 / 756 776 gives -1.0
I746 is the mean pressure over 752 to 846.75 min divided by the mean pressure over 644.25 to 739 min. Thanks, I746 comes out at 1.08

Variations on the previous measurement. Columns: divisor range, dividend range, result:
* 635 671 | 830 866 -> 1.60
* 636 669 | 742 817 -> 1.80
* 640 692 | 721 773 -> 1.36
